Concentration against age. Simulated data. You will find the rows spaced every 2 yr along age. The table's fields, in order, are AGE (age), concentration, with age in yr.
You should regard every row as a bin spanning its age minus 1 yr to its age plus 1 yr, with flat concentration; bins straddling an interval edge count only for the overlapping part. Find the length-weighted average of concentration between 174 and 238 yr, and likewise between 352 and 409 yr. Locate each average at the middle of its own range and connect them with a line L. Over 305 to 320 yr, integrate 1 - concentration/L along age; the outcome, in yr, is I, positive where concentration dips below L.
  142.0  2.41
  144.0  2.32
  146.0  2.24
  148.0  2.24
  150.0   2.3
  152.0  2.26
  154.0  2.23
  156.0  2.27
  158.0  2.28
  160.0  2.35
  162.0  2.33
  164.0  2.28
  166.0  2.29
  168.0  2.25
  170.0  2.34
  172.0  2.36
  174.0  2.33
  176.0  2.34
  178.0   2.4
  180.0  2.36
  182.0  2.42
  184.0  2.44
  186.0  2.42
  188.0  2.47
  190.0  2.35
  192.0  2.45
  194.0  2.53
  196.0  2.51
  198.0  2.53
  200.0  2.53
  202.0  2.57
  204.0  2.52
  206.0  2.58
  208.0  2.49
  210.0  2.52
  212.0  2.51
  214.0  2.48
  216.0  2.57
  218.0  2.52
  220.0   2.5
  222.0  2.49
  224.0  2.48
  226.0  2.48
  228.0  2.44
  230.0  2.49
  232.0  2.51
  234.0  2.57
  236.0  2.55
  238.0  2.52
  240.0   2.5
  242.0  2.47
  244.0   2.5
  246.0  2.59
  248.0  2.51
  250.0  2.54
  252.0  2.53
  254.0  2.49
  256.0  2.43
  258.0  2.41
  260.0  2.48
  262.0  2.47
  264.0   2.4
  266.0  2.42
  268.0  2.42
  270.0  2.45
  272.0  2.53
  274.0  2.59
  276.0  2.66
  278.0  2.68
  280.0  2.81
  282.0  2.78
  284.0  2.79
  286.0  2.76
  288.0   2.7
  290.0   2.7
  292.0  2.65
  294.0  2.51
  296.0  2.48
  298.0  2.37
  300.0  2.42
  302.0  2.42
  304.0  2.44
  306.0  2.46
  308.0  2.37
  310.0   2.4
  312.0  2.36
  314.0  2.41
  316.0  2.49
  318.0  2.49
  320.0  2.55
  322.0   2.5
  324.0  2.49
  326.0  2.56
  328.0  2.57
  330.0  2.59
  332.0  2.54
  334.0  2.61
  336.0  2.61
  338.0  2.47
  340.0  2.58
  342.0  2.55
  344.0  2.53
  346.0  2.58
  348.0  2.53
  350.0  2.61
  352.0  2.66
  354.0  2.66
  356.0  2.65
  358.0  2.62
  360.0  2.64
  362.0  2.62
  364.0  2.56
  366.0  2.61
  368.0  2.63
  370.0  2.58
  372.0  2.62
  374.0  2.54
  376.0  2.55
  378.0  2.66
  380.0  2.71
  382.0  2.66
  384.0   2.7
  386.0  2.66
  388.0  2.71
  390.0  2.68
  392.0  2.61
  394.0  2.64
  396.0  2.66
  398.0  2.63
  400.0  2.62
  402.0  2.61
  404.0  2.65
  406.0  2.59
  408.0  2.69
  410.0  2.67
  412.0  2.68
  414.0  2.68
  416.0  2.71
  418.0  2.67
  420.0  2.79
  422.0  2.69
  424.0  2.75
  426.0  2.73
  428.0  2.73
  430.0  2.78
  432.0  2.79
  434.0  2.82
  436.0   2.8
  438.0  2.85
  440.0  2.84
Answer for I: 0.8 yr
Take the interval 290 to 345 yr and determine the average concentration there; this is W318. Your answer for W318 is 2.5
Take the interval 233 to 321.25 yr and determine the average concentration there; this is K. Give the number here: 2.52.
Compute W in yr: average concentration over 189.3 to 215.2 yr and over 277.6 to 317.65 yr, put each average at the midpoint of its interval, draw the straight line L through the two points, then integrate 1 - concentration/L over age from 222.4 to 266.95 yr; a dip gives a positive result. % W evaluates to 0.6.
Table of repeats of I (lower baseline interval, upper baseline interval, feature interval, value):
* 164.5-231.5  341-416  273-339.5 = 0.14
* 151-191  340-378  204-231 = -1.15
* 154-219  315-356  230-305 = -1.32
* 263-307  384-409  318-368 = 0.58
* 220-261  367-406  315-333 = 0.33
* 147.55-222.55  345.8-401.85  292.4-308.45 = 0.63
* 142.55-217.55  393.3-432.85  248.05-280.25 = -0.13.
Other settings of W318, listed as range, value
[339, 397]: 2.62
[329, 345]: 2.56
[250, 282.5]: 2.53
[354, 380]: 2.61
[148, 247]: 2.44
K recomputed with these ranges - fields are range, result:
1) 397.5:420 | 2.66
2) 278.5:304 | 2.61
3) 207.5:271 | 2.49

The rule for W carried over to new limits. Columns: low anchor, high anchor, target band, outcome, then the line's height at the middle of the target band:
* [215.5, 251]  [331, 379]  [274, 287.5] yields -1.0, 2.54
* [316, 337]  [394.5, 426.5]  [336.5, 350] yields 0.1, 2.57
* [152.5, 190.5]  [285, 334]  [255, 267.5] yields 0.1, 2.45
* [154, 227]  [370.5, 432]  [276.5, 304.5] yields -0.8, 2.54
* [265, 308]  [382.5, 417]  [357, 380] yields 0.2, 2.63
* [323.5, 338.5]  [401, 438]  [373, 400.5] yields 0.1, 2.66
